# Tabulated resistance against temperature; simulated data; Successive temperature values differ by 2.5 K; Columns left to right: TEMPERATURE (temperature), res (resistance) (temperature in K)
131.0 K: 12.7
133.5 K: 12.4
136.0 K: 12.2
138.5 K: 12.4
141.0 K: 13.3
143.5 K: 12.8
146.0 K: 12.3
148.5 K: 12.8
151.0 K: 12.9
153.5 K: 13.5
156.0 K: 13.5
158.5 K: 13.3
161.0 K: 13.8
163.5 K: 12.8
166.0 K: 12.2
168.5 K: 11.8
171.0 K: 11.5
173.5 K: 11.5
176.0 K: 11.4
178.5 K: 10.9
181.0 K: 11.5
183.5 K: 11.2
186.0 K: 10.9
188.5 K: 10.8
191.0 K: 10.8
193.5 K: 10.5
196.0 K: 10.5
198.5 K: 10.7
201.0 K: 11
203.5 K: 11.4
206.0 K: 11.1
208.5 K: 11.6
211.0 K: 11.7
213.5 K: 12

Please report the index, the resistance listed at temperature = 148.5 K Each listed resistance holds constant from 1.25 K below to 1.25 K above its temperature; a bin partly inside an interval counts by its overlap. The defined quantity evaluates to 12.8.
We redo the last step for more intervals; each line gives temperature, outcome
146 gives 12.3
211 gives 11.7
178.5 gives 10.9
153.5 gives 13.5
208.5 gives 11.6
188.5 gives 10.8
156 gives 13.5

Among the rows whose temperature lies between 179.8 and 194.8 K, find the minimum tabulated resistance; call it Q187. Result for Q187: 10.5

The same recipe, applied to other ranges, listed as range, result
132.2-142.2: 12.2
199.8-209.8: 11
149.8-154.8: 12.9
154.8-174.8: 11.5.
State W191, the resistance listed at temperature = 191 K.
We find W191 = 10.8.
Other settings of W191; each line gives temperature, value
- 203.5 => 11.4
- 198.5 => 10.7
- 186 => 10.9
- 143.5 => 12.8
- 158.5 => 13.3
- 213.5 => 12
